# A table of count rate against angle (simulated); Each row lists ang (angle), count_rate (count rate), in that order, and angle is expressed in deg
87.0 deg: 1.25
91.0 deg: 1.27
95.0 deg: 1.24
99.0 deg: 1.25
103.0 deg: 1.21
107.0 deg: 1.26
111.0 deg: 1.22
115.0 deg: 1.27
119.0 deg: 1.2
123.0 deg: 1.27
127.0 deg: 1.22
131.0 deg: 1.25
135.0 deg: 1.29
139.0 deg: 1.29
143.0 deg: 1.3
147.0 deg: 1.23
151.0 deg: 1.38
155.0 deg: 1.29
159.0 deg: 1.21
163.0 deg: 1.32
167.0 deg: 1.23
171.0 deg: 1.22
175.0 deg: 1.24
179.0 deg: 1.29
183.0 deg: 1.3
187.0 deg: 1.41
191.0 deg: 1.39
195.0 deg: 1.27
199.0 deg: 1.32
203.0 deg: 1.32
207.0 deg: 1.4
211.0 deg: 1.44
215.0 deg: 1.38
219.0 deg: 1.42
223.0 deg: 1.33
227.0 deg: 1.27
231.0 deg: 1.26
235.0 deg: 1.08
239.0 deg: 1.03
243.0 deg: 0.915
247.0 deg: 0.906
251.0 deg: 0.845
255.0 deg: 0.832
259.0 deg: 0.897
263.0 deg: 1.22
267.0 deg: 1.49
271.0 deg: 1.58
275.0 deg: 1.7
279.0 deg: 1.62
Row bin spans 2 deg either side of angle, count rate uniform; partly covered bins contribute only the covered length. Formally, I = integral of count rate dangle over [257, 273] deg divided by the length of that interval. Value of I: 1.3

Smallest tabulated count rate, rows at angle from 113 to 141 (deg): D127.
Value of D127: 1.2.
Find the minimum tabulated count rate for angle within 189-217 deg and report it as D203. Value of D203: 1.27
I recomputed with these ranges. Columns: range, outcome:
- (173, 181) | 1.27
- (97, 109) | 1.24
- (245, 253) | 0.875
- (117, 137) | 1.25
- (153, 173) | 1.25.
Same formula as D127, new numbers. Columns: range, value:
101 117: 1.21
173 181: 1.24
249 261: 0.832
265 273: 1.49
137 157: 1.23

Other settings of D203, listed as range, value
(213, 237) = 1.08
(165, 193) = 1.22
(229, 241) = 1.03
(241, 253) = 0.845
